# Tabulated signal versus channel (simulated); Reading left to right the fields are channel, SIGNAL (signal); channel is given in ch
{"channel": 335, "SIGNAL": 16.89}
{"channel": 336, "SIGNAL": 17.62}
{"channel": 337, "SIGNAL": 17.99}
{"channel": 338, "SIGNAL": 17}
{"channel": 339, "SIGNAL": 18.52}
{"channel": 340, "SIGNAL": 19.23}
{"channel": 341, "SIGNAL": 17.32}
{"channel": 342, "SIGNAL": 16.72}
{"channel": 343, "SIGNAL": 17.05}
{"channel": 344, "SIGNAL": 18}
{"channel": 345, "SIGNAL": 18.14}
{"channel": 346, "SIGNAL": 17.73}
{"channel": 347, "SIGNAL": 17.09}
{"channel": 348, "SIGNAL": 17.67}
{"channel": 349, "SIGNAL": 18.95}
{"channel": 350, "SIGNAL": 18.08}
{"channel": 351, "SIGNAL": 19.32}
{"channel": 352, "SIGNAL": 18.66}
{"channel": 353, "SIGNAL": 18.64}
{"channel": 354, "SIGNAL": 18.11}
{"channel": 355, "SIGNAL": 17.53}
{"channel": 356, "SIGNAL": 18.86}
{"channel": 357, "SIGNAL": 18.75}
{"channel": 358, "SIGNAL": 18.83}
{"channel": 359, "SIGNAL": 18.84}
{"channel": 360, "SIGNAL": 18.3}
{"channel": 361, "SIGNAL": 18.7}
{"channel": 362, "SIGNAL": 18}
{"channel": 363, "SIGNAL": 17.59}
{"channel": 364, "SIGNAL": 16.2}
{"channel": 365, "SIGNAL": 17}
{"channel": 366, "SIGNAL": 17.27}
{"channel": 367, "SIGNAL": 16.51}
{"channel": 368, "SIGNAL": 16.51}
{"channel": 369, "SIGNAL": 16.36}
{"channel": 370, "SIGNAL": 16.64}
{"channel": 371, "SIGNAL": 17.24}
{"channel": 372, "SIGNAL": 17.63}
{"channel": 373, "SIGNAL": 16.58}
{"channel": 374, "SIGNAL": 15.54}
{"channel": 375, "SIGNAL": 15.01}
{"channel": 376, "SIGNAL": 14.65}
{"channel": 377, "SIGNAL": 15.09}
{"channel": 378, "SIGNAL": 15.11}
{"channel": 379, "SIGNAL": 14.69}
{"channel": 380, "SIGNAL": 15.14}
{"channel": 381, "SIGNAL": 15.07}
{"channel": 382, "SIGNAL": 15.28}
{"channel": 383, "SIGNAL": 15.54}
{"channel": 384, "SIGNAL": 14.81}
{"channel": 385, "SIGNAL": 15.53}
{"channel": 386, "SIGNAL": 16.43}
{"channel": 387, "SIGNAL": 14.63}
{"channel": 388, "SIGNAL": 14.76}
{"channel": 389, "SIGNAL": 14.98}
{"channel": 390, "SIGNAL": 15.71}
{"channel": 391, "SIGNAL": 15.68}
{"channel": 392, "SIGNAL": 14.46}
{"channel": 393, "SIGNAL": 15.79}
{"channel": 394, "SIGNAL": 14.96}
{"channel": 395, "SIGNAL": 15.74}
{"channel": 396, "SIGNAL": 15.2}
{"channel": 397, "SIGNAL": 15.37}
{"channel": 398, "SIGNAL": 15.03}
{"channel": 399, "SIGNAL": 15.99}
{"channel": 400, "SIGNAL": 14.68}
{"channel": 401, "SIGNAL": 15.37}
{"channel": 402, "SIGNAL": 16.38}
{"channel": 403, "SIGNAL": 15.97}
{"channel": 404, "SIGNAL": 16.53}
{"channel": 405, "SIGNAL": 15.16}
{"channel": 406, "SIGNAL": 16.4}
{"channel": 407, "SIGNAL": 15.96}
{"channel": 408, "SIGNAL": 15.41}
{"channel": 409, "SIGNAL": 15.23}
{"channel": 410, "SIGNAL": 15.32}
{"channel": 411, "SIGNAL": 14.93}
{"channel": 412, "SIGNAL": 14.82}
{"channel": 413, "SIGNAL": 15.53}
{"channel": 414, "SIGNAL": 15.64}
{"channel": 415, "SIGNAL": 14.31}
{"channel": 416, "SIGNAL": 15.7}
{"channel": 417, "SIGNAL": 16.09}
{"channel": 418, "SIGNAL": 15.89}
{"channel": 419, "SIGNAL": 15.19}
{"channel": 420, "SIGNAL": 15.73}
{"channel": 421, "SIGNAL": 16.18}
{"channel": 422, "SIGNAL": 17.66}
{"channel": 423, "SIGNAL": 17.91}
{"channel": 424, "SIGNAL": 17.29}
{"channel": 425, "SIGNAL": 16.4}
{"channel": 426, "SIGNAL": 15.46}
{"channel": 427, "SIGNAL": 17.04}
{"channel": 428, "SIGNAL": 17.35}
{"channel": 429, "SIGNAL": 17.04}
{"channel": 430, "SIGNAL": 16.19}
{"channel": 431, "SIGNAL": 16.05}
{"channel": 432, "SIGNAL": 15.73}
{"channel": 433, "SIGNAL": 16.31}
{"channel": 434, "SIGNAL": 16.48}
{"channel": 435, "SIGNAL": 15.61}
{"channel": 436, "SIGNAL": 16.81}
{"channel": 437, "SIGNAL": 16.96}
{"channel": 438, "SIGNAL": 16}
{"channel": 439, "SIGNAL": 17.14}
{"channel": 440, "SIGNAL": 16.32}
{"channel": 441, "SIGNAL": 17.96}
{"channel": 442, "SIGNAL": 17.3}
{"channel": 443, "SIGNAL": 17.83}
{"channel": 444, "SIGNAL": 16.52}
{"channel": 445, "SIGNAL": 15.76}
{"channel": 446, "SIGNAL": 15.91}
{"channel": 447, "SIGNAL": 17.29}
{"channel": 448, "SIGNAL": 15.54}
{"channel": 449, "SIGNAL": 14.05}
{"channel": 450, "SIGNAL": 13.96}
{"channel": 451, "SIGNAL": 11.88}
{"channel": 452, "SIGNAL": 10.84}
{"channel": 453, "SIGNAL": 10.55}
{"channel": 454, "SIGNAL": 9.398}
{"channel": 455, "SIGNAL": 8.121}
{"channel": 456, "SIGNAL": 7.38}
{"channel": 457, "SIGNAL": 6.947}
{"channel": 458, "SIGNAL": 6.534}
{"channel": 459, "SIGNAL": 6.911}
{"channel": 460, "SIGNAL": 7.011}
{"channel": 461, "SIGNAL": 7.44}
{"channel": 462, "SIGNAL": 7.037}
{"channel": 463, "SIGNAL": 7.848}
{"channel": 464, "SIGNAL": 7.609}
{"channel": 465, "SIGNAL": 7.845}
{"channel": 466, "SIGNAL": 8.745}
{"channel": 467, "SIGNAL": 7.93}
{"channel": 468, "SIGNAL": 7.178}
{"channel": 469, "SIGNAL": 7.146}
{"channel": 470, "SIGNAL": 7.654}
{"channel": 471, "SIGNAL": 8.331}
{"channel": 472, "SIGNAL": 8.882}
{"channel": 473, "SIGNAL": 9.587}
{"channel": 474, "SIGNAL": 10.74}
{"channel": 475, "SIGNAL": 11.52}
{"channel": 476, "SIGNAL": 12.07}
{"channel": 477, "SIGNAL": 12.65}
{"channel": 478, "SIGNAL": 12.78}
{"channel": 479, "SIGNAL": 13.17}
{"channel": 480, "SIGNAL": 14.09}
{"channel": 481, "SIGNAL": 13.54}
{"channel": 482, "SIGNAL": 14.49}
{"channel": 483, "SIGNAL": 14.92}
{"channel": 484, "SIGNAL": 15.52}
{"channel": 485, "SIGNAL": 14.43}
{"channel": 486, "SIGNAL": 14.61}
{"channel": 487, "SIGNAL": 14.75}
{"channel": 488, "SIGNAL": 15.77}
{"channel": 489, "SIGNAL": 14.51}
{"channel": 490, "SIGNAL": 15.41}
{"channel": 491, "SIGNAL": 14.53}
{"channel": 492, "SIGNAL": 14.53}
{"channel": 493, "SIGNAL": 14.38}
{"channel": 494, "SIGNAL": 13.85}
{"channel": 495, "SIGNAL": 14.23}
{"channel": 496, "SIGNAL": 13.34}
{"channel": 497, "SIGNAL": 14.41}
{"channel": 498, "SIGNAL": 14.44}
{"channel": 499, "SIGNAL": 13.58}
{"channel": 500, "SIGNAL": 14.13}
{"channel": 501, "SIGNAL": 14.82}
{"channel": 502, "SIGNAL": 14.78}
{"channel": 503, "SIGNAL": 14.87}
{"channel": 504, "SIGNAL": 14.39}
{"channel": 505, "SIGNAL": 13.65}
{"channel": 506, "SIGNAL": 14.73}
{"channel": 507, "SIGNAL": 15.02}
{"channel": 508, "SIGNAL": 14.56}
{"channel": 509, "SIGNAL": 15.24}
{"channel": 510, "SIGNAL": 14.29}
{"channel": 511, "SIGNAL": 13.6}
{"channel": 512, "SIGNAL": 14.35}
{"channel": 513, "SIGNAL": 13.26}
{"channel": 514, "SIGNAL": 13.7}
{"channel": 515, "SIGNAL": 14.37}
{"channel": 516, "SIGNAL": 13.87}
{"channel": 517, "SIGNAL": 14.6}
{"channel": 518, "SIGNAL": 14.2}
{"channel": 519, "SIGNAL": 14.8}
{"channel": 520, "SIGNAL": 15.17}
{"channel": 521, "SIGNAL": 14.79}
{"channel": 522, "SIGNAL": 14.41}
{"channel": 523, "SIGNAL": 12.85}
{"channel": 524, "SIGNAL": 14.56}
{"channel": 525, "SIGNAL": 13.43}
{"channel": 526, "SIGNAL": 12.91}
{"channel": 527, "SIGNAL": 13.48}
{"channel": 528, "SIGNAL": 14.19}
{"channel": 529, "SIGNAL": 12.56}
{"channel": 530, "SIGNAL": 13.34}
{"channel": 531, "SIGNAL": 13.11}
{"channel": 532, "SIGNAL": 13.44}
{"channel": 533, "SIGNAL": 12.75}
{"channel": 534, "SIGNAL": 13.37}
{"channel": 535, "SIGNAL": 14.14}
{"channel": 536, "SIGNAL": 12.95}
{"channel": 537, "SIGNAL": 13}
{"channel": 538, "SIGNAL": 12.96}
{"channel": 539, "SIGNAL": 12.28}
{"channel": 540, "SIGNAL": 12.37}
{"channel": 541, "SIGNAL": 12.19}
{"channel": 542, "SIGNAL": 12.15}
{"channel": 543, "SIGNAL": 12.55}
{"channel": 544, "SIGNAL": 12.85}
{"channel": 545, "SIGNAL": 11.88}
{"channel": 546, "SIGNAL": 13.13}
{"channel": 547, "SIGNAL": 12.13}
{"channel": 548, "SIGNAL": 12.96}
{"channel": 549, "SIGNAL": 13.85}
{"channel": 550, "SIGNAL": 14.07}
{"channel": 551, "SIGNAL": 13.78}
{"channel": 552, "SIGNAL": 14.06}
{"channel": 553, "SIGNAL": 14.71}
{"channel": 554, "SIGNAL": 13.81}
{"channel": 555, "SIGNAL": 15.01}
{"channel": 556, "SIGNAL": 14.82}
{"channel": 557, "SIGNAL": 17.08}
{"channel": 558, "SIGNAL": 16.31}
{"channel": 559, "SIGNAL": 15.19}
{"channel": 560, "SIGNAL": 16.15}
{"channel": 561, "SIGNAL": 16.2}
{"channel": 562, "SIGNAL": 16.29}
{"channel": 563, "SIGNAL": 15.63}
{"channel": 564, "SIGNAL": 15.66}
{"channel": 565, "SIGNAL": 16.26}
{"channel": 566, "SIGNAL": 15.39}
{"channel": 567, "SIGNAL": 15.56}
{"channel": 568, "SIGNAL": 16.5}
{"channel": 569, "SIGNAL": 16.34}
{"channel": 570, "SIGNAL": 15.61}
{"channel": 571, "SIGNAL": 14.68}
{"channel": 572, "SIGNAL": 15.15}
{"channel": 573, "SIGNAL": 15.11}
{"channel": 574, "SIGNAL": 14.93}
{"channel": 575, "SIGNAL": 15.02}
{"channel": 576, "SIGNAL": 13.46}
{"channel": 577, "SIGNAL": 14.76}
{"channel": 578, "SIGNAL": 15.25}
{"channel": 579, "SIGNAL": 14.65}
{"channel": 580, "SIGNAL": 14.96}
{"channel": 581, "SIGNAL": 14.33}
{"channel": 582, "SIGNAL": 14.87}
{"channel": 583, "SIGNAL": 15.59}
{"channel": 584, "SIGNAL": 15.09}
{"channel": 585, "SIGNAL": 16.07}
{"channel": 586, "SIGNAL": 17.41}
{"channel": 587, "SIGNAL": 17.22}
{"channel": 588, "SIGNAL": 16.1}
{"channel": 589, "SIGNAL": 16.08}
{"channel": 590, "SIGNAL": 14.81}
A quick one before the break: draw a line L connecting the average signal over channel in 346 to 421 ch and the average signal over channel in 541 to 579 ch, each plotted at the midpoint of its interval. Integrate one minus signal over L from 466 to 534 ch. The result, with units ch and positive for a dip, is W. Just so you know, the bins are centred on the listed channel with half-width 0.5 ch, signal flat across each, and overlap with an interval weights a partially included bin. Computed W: 8.24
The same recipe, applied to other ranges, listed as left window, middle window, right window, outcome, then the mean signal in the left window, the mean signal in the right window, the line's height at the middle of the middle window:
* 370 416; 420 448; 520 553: -3.4 ch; 15.5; 13.3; 14.8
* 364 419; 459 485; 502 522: 8.0 ch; 15.6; 14.4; 14.8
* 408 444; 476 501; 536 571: 1.8 ch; 16.3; 14.4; 15.3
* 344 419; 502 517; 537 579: 0.7 ch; 16.3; 14.5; 15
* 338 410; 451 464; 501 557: 6.0 ch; 16.6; 13.8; 15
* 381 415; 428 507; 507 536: 8.5 ch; 15.4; 13.9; 14.6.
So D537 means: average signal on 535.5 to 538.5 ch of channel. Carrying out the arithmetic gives 13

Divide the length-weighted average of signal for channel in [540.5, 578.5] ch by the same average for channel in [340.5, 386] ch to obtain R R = 0.86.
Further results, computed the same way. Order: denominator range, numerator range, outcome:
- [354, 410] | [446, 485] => 0.65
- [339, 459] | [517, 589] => 0.91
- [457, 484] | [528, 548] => 1.31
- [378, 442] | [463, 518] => 0.82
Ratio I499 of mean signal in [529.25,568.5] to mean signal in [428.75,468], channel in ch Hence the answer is 1.1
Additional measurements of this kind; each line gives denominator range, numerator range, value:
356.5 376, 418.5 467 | 0.79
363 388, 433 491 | 0.78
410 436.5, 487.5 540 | 0.87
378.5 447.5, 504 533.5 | 0.88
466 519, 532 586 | 1.09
